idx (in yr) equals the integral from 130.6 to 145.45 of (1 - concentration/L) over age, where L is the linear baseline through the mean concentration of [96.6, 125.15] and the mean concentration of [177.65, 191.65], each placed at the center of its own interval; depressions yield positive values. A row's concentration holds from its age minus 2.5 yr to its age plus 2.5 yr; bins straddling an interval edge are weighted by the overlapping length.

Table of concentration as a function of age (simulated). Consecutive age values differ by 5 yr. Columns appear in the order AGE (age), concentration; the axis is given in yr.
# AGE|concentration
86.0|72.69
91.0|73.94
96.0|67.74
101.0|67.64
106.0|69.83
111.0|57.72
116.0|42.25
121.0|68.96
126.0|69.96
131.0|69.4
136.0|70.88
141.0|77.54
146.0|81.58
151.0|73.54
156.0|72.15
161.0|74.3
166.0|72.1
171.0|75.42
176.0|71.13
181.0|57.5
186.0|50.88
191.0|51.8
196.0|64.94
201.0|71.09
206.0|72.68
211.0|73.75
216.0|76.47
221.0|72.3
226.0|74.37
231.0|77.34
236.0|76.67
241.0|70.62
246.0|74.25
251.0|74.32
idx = -3.71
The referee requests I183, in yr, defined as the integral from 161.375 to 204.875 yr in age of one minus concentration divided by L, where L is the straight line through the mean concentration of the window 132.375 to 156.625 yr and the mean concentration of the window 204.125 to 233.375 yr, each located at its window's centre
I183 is 5.6 yr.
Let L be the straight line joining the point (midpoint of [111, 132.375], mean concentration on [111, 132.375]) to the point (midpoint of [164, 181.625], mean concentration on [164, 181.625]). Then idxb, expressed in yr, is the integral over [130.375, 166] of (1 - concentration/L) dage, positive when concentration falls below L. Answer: -4.4 yr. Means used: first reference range 61.7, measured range 74.3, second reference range 70.2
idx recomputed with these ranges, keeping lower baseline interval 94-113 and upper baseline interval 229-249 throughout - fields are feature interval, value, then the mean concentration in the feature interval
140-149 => -1.45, 79.6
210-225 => -0.20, 74.2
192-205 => 0.97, 66.7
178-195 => 3.89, 54.9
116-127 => 0.64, 63.2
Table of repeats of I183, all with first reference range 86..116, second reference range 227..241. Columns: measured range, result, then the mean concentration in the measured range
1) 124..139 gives -0.52 yr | 70.3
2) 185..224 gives 3.20 yr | 67.4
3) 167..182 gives 0.35 yr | 69.5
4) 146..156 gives -0.83 yr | 75.2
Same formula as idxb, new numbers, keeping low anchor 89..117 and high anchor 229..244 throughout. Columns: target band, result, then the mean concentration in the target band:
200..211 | 0.0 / 72.4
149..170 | -1.4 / 73.2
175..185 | 1.3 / 61.3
